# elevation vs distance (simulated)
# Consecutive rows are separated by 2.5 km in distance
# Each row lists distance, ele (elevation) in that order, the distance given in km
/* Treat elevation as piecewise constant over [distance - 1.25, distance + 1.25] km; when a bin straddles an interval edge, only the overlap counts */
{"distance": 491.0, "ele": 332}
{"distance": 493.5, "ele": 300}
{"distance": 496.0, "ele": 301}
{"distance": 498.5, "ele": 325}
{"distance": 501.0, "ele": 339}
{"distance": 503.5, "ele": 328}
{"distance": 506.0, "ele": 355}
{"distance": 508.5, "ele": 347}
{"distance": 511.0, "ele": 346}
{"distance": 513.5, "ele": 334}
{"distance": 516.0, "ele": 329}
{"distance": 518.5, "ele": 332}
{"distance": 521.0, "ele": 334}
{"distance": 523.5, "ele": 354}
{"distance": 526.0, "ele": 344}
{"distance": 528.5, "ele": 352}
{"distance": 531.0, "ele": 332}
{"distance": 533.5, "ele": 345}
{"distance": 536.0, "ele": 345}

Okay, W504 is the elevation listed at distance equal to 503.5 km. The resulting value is 328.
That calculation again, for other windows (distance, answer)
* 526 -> 344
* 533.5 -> 345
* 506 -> 355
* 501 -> 339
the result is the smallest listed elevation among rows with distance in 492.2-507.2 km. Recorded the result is 300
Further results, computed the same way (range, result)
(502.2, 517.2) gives 328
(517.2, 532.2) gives 332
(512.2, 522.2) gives 329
